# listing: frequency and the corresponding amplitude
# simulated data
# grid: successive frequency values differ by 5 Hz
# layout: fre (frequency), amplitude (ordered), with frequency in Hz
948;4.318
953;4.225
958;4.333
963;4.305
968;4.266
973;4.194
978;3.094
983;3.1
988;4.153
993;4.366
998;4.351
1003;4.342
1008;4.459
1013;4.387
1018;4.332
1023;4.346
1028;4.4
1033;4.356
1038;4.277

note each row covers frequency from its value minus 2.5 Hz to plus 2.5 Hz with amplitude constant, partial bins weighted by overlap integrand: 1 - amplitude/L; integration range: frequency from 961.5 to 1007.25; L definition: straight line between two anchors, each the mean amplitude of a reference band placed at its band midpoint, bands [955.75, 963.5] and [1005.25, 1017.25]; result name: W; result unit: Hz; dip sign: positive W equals 3.5 Hz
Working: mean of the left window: 4.32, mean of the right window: 4.41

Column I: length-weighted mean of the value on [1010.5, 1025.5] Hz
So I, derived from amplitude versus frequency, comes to 4.36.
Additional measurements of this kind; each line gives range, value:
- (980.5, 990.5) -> 3.63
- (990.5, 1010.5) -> 4.38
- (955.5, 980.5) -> 4.04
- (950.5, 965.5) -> 4.29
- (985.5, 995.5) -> 4.26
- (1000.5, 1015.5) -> 4.4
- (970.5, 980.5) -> 3.64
